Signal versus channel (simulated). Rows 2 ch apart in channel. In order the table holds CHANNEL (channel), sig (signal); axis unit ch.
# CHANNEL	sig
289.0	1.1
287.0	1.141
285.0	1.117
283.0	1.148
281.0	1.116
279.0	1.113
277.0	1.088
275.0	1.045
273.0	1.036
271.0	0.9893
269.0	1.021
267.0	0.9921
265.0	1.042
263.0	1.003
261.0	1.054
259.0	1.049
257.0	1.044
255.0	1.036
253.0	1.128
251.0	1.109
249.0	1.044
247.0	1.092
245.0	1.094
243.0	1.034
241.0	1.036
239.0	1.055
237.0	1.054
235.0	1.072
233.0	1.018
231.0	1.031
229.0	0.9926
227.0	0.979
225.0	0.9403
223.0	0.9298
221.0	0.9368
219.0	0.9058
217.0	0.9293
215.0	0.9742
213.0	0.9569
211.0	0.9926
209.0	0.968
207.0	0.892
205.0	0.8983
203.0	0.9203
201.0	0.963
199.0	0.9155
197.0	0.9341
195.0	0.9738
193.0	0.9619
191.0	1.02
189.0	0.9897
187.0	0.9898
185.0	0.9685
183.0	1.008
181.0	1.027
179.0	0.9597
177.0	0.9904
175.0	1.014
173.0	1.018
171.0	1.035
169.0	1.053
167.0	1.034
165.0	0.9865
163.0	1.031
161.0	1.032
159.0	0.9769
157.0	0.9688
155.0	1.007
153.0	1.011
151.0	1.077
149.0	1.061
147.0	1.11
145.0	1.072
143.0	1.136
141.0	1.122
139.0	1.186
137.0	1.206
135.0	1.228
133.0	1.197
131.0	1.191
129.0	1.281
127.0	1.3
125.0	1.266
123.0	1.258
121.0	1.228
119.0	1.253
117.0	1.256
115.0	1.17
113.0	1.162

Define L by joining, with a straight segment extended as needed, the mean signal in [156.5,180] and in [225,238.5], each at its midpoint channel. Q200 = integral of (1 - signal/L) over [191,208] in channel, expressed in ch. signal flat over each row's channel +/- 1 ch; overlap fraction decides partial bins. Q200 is 1.3 ch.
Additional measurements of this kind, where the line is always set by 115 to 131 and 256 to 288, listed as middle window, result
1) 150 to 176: 4.0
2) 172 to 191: 2.9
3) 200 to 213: 2.3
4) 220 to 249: 2.4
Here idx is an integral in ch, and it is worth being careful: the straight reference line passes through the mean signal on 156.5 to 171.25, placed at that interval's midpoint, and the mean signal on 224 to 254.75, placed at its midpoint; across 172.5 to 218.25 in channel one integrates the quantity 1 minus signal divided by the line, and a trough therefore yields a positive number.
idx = 2.7 ch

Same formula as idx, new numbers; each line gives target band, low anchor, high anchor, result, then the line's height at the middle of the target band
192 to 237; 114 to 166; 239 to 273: 5.0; 1.08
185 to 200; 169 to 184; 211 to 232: 0.4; 0.992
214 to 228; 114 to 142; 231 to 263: 2.0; 1.09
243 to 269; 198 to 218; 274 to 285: -0.1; 1.05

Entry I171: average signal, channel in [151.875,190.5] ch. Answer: 1.01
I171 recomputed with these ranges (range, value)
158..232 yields 0.976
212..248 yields 1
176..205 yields 0.97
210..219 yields 0.957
